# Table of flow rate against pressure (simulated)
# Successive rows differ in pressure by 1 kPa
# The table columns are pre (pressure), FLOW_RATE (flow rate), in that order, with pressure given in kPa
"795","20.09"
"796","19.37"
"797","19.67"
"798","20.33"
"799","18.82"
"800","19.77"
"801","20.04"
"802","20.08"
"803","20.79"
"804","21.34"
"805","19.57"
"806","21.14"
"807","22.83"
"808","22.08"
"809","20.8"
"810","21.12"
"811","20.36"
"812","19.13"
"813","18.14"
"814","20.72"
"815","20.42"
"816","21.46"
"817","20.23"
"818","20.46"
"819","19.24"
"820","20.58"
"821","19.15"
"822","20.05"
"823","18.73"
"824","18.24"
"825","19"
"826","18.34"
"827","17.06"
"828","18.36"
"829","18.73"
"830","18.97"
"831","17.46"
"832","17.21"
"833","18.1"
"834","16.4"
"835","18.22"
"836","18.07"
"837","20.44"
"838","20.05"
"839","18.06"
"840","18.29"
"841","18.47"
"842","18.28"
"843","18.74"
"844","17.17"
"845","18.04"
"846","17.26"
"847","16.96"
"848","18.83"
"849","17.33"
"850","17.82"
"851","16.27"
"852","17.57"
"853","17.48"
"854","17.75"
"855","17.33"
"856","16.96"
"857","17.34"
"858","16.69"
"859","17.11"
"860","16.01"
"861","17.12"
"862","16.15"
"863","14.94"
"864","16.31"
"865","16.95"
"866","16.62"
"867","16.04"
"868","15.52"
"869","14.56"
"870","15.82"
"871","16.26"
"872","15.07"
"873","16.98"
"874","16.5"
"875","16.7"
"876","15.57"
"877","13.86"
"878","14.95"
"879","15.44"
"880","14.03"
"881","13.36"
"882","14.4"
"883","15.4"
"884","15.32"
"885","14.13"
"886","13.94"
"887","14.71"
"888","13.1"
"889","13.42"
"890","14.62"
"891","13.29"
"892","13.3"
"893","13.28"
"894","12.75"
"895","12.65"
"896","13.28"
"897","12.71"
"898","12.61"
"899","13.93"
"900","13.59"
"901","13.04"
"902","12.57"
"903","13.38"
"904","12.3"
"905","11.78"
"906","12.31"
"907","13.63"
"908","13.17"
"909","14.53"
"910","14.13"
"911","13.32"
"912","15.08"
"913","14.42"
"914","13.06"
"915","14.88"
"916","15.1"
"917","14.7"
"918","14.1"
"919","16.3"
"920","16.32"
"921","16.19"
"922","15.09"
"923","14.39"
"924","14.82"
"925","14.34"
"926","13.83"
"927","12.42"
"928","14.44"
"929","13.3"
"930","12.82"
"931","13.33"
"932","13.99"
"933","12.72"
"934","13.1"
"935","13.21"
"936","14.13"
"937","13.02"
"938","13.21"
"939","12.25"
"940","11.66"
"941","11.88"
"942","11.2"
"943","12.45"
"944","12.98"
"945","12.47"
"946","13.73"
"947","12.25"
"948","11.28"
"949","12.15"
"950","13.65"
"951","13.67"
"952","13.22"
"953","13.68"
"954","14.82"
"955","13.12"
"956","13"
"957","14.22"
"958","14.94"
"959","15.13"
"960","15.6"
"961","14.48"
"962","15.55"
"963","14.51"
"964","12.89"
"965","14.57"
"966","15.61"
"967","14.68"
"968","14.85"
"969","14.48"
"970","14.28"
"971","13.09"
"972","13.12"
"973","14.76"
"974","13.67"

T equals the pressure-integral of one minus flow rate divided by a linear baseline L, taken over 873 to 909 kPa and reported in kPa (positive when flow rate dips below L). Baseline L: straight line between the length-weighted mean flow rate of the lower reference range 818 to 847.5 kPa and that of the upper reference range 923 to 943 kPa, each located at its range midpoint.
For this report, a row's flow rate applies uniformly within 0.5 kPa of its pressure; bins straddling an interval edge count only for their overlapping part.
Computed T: 3.6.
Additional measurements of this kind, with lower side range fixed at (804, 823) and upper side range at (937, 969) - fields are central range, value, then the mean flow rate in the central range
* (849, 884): 3.37 kPa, 16.1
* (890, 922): 4.14 kPa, 13.8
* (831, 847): 0.85 kPa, 18.1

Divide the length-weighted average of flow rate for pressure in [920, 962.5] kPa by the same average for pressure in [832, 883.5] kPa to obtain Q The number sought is 0.81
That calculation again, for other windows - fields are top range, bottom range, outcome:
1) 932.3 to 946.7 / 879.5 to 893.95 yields 0.91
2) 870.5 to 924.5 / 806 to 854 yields 0.75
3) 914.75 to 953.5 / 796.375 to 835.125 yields 0.69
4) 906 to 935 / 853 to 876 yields 0.86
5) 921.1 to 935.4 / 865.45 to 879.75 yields 0.88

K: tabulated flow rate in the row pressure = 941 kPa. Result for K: 11.88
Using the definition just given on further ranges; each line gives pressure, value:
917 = 14.7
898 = 12.61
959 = 15.13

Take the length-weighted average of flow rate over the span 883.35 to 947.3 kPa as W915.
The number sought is 13.6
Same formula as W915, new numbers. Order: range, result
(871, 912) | 14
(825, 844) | 18.3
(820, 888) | 16.9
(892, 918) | 13.5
